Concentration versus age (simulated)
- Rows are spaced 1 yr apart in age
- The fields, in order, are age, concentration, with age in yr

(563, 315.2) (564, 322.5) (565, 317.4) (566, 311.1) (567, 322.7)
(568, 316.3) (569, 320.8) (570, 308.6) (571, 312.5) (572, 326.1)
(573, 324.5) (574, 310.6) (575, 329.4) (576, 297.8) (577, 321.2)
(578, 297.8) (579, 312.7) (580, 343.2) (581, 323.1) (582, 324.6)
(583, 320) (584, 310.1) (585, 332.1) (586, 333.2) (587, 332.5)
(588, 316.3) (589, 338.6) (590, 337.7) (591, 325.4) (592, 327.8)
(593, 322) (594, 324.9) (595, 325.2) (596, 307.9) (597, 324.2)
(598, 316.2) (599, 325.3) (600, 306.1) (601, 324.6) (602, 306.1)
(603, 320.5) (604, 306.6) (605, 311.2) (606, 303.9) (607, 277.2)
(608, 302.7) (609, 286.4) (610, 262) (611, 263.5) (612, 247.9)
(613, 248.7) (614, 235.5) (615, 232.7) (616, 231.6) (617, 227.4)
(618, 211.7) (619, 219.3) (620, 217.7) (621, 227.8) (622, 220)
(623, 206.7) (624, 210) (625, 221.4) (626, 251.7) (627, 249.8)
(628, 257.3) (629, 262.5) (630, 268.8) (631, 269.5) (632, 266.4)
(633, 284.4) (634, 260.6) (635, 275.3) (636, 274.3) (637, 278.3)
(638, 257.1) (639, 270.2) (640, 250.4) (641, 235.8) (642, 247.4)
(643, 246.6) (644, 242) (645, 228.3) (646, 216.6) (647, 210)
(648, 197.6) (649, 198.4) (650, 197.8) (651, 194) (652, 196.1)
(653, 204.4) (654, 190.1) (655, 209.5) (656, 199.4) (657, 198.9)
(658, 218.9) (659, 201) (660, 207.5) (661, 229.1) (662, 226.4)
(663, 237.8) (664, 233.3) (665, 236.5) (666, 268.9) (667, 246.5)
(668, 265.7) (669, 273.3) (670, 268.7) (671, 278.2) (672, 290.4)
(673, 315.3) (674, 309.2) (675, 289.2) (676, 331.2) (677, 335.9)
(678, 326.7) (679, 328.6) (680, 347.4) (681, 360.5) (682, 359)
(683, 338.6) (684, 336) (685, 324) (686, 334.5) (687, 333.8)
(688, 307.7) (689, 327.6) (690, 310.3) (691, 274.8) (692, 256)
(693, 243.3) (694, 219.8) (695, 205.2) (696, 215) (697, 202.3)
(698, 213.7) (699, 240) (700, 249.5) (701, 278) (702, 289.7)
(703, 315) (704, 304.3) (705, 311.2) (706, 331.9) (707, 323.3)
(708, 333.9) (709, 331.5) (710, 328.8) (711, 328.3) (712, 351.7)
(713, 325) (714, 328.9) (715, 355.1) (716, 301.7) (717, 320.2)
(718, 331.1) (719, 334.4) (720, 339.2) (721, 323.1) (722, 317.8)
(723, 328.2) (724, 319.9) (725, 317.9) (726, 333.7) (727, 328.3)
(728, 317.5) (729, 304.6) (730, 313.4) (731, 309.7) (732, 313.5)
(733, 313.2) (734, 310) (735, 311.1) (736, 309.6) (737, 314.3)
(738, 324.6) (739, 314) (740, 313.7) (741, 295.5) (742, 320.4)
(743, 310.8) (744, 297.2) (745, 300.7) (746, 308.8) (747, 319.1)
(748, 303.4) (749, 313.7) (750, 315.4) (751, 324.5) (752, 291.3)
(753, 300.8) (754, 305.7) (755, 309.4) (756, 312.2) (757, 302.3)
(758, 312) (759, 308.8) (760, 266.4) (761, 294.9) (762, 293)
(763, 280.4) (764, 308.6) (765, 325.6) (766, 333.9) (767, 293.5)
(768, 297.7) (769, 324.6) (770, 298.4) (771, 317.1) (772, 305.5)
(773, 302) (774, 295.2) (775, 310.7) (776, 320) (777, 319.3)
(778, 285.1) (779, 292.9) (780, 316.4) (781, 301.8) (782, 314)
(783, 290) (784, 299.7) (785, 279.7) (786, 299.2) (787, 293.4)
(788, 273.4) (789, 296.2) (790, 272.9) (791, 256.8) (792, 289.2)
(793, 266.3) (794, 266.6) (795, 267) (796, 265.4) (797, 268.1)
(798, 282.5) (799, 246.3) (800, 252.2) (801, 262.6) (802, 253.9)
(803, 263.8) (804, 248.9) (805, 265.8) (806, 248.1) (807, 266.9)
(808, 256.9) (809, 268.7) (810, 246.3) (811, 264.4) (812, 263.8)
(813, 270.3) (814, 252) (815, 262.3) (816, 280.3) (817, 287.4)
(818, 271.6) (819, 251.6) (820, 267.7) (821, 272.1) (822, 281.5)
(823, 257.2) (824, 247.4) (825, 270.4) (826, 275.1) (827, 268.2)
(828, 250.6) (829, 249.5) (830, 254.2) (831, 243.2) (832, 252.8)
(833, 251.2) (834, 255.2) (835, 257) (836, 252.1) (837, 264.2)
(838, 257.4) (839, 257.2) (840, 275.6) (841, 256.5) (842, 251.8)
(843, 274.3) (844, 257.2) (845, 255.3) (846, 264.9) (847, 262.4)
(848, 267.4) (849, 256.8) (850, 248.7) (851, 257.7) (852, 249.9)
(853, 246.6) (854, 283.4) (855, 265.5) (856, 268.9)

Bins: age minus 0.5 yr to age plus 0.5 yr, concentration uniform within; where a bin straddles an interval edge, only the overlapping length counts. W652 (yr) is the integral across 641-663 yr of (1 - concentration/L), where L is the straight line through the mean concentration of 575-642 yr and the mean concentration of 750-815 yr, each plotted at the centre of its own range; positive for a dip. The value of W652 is 5.5 yr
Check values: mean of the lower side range 283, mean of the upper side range 287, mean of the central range 213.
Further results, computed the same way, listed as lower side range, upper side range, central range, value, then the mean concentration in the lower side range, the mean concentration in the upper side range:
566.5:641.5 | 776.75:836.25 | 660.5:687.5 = -1.54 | 287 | 270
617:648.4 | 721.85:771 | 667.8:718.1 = -4.29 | 243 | 310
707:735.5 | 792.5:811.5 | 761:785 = -1.79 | 324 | 261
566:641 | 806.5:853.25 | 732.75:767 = -4.71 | 288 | 261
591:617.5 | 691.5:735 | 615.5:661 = 9.79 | 292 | 301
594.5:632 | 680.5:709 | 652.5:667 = 3.17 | 267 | 291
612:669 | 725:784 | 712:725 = -1.96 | 234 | 308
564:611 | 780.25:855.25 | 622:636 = 2.48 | 316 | 266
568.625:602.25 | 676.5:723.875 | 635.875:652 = 4.21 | 321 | 307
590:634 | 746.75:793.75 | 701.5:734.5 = -3.48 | 274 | 300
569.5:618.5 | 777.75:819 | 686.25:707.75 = 0.95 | 303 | 273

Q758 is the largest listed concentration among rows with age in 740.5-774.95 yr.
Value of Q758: 333.9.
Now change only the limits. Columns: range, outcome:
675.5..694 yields 360.5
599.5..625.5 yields 324.6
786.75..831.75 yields 296.2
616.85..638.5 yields 284.4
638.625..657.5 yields 270.2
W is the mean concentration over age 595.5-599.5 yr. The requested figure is 318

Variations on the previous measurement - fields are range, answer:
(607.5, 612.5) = 272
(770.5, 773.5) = 308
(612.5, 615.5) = 239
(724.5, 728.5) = 324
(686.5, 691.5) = 311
